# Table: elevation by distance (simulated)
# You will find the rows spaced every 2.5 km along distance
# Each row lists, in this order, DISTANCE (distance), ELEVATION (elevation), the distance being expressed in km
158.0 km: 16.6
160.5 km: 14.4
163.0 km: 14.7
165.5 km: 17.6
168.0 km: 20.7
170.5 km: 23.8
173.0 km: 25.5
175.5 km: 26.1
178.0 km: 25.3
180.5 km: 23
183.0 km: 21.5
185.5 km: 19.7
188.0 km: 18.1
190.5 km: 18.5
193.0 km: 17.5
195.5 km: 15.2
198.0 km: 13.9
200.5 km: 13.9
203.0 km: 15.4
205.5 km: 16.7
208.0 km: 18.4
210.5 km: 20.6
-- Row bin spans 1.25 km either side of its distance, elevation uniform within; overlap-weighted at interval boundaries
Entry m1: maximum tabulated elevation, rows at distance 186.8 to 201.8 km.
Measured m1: 18.5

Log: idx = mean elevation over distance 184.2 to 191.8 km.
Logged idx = 18.8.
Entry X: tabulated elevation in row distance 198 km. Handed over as 13.9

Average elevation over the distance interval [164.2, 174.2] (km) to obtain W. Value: 21.8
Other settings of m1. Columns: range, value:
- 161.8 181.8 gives 26.1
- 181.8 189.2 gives 21.5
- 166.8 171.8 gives 23.8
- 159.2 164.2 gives 14.7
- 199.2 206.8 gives 16.7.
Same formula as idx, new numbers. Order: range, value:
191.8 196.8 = 16.3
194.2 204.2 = 14.6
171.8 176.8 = 25.8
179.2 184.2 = 22.3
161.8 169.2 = 17.7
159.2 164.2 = 14.6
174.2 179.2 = 25.7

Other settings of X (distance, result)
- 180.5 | 23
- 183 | 21.5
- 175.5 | 26.1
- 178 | 25.3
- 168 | 20.7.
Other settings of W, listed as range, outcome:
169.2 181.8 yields 24.7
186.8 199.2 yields 16.6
